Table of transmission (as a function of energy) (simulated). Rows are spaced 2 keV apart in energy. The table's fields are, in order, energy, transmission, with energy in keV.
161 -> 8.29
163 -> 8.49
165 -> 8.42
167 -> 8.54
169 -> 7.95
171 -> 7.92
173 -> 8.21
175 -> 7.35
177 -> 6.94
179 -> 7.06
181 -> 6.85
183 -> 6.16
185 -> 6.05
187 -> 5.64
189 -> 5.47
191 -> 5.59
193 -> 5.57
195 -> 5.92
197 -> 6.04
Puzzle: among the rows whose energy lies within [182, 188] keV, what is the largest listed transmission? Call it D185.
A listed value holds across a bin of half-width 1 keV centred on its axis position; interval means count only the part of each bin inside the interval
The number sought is 6.16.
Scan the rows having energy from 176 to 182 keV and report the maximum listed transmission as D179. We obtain 7.06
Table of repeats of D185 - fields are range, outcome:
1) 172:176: 8.21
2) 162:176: 8.54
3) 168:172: 7.95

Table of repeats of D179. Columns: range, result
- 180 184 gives 6.85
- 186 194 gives 5.64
